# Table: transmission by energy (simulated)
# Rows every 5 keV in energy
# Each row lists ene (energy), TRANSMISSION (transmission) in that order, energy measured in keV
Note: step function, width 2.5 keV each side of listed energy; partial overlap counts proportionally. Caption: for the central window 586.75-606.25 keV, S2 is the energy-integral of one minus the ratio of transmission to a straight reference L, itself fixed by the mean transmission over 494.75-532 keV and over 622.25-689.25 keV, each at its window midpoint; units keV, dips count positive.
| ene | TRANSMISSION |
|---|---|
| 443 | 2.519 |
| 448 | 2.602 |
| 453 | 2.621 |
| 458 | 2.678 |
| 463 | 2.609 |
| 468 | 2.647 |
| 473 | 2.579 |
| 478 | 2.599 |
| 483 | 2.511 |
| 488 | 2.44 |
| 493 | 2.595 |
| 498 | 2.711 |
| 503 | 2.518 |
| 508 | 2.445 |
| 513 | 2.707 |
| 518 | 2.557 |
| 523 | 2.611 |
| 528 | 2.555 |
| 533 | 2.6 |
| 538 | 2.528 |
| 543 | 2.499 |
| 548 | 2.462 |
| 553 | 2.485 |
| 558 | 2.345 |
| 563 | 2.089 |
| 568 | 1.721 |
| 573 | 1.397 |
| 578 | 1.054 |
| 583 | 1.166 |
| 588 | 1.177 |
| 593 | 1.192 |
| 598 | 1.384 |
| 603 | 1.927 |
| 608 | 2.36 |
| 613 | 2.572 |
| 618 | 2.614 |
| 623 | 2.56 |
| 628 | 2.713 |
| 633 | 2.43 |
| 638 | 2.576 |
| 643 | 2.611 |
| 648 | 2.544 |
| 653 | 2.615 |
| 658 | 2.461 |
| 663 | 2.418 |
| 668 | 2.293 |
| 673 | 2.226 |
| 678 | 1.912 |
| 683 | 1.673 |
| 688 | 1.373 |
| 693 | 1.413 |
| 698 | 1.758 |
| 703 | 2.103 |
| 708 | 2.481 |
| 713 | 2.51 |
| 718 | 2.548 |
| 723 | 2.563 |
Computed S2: 7.7 keV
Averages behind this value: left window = 2.59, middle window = 1.47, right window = 2.33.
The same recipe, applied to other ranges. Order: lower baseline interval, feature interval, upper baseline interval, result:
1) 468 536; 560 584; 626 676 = 9.6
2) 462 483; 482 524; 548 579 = -3.5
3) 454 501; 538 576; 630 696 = 4.3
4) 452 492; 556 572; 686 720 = 2.6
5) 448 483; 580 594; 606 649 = 7.6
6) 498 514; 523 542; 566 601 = -3.8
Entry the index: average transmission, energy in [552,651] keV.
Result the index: 2.04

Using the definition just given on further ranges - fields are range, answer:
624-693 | 2.27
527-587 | 2.04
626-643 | 2.57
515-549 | 2.55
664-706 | 1.87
